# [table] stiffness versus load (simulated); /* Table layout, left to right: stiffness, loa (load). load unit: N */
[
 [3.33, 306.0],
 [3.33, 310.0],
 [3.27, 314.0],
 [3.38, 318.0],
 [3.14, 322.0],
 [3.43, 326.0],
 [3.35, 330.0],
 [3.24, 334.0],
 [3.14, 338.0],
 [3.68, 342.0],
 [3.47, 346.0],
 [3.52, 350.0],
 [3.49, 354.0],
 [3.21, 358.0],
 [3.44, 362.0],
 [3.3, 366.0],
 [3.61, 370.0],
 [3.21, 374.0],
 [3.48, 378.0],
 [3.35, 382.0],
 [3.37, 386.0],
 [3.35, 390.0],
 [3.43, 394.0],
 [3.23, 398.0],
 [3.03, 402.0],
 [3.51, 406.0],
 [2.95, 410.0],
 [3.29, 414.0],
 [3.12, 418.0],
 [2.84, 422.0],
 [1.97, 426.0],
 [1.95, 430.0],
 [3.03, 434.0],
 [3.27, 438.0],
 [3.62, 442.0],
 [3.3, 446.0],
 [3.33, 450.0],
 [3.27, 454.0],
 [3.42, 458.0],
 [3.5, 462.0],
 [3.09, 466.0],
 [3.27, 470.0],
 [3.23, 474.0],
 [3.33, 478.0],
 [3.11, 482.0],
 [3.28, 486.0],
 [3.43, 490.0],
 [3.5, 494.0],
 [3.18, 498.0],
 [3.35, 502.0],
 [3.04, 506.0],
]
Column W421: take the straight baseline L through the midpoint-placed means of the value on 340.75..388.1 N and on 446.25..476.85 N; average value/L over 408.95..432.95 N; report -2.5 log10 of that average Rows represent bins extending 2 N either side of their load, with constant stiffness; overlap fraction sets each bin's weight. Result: 0.240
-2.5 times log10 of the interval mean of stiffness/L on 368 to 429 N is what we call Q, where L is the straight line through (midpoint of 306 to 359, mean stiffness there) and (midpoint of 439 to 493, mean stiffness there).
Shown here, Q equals 0.06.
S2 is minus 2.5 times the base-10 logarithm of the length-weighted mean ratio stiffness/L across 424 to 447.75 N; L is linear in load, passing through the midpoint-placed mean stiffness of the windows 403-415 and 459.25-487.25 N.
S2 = 0.14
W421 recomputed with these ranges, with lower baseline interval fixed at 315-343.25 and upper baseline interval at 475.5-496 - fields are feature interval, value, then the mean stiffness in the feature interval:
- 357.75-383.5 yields -0.018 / 3.38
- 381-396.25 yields -0.016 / 3.37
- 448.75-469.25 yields 0.003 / 3.32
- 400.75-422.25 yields 0.059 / 3.15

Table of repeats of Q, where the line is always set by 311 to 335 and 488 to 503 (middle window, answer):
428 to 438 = 0.25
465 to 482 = 0.04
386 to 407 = 0.01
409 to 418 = 0.07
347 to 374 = -0.03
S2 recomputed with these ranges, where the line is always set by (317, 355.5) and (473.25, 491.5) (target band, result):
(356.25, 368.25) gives 0.013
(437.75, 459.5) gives -0.024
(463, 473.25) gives 0.023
